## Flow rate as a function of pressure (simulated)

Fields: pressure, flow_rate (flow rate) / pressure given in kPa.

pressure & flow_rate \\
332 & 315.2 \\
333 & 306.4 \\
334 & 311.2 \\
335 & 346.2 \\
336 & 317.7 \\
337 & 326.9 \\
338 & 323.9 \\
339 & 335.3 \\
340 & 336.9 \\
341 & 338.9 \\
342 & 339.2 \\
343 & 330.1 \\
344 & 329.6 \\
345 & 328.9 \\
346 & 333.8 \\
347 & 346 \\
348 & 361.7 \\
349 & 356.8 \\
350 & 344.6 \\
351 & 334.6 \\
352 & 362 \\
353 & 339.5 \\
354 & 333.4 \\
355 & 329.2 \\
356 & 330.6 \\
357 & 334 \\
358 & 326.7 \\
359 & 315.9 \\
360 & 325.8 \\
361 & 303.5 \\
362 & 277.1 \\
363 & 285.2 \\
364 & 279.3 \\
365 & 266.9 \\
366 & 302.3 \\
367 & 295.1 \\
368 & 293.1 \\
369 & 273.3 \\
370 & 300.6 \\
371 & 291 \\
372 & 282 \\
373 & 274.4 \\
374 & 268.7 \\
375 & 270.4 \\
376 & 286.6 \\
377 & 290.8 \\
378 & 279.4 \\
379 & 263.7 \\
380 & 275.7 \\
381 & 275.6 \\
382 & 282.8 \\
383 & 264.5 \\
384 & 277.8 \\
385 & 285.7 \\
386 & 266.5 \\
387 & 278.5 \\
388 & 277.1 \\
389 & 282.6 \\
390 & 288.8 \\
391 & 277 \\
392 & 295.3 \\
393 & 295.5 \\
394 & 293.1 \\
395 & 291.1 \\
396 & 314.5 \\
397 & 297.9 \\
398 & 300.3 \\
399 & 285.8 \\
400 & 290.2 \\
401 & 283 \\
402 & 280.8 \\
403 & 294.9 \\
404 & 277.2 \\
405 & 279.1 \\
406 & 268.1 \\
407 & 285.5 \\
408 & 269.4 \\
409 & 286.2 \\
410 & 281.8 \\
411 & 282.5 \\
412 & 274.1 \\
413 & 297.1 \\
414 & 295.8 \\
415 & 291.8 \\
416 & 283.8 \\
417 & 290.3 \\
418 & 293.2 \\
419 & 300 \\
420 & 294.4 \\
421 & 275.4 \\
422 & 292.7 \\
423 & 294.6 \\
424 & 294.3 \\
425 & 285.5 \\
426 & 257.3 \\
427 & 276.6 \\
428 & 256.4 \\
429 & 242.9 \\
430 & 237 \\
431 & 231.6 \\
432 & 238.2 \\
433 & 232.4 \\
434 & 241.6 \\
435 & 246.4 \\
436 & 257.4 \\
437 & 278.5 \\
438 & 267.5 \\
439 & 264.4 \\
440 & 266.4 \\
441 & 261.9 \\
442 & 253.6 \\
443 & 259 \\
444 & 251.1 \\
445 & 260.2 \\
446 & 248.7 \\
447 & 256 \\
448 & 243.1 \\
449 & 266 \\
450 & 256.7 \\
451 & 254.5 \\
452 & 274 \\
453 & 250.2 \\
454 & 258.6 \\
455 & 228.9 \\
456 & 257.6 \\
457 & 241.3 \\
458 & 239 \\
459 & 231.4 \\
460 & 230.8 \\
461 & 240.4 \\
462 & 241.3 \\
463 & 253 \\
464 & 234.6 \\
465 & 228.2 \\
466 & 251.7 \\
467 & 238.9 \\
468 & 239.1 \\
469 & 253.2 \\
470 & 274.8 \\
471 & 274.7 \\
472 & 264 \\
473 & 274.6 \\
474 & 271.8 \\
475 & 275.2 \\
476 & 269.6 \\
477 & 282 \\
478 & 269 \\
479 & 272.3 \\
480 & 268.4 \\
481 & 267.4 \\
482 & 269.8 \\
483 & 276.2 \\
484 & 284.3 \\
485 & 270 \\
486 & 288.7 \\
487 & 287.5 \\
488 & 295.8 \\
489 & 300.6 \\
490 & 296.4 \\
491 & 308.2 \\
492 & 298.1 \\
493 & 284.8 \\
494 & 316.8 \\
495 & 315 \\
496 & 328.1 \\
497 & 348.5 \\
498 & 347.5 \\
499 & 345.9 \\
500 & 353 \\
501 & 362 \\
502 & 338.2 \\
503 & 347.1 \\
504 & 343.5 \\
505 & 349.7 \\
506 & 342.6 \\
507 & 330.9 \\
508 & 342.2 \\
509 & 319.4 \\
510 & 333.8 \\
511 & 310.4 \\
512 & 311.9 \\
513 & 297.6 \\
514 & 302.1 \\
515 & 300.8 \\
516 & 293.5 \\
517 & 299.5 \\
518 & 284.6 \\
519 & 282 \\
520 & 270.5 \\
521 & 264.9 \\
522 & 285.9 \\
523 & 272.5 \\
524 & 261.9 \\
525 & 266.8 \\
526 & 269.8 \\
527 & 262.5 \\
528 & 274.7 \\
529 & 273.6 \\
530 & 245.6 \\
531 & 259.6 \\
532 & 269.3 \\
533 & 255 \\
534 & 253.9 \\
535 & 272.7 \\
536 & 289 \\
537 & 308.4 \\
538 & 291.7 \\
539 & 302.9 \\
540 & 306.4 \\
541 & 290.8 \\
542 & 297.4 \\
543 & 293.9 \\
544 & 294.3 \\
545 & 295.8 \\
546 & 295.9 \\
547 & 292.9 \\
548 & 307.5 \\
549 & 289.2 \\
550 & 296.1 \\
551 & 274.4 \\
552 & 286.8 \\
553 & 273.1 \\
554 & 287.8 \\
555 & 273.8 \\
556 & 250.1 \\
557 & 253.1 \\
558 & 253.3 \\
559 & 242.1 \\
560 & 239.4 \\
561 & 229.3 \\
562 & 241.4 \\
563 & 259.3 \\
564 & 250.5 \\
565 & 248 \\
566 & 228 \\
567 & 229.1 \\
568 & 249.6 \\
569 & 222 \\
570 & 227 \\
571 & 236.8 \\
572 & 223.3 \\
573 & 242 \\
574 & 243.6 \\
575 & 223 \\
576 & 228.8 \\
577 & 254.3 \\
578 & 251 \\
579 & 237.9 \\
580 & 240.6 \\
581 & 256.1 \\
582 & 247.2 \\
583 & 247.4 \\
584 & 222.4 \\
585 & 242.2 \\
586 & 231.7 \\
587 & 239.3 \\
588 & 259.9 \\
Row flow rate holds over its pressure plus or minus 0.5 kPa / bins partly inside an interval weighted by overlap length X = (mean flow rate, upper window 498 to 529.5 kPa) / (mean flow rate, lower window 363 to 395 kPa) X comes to 1.1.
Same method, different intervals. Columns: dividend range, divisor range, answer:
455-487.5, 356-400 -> 0.90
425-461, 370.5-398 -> 0.89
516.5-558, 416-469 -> 1.09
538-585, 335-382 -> 0.83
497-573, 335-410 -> 0.94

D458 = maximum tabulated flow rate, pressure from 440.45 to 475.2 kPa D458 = 275.2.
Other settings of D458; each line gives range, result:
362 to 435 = 314.5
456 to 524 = 362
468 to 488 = 295.8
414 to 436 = 300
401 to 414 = 297.1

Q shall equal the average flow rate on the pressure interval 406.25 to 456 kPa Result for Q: 267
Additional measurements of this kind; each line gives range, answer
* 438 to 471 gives 251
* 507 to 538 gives 285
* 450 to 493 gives 264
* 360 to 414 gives 284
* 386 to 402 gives 289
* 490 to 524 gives 315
